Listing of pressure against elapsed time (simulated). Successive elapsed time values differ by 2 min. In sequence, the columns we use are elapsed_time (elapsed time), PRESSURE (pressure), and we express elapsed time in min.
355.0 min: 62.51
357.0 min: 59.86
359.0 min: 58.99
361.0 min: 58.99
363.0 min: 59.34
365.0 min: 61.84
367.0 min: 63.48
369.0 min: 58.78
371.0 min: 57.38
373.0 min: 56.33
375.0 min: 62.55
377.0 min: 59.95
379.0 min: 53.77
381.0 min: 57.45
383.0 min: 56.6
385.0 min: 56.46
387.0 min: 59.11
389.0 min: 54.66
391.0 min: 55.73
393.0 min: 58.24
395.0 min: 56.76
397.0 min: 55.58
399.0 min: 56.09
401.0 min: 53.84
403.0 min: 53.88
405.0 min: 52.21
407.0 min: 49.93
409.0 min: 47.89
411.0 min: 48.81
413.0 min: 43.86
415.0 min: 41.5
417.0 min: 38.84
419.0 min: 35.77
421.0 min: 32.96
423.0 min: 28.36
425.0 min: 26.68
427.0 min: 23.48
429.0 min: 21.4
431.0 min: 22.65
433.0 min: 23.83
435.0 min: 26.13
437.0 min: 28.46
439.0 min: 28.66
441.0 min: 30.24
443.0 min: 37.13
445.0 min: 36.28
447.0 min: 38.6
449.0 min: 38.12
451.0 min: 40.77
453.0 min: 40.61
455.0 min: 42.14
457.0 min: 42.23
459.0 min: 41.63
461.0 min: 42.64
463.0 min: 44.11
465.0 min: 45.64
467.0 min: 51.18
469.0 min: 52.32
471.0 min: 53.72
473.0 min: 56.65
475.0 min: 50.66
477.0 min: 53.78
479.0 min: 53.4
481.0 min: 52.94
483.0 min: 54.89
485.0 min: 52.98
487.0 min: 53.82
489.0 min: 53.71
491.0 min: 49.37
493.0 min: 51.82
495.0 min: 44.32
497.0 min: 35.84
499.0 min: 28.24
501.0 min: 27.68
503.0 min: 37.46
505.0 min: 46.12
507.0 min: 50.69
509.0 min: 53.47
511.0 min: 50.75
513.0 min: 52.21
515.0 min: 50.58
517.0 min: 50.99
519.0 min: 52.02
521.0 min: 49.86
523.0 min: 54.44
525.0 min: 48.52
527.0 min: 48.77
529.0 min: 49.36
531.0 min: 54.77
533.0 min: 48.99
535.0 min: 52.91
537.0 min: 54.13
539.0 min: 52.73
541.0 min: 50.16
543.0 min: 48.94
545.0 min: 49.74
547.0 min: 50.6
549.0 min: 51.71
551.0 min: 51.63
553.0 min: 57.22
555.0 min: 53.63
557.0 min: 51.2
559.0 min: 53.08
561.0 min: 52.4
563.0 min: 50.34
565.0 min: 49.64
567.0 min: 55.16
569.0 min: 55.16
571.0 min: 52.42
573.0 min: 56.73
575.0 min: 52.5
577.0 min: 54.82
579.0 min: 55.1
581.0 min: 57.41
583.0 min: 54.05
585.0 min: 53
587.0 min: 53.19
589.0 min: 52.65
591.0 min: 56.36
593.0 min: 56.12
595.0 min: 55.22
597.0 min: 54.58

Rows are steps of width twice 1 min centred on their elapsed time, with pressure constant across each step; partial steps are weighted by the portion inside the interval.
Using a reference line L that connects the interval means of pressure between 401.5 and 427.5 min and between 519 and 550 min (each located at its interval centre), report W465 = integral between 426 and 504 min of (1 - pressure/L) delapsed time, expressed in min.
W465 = 7.1 min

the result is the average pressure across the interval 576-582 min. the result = 55.8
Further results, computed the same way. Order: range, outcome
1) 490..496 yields 48.5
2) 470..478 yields 53.7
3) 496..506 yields 35.1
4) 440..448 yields 35.6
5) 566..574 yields 54.9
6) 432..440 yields 26.8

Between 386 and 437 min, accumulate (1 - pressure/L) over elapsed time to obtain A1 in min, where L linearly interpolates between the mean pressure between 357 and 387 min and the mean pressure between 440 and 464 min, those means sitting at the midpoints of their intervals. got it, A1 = 7.8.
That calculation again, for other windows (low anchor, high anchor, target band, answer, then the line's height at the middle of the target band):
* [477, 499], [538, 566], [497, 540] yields 2.1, 50.5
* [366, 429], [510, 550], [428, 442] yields 6.8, 50.1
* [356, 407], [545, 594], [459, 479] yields 2.1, 55.6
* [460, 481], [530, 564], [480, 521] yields 2.9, 51.1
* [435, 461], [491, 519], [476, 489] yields -3.7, 41.8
